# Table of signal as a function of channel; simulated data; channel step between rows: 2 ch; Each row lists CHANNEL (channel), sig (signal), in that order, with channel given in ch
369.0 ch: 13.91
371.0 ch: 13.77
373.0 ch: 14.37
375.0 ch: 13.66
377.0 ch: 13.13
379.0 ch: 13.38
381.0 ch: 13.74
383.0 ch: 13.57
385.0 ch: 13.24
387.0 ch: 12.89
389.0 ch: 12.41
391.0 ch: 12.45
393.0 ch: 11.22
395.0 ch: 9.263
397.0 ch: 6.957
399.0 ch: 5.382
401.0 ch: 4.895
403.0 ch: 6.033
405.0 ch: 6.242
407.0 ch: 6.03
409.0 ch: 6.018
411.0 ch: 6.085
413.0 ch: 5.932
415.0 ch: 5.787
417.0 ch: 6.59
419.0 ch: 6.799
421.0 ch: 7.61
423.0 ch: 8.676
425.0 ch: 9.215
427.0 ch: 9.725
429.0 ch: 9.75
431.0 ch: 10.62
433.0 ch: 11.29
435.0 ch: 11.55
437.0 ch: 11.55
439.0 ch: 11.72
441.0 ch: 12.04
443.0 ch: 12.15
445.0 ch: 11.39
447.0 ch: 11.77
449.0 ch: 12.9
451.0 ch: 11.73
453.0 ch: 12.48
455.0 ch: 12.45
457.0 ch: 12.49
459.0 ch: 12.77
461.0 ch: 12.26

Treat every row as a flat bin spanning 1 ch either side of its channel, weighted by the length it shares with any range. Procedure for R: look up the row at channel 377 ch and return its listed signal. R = 13.13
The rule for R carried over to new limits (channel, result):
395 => 9.263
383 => 13.57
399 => 5.382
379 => 13.38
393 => 11.22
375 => 13.66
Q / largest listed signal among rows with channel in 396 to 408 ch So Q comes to 6.957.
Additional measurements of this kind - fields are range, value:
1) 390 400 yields 12.45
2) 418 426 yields 9.215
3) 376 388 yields 13.74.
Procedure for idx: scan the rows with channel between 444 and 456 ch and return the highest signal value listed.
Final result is 12.9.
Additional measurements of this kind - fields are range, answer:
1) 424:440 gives 11.72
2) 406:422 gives 7.61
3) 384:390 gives 13.24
